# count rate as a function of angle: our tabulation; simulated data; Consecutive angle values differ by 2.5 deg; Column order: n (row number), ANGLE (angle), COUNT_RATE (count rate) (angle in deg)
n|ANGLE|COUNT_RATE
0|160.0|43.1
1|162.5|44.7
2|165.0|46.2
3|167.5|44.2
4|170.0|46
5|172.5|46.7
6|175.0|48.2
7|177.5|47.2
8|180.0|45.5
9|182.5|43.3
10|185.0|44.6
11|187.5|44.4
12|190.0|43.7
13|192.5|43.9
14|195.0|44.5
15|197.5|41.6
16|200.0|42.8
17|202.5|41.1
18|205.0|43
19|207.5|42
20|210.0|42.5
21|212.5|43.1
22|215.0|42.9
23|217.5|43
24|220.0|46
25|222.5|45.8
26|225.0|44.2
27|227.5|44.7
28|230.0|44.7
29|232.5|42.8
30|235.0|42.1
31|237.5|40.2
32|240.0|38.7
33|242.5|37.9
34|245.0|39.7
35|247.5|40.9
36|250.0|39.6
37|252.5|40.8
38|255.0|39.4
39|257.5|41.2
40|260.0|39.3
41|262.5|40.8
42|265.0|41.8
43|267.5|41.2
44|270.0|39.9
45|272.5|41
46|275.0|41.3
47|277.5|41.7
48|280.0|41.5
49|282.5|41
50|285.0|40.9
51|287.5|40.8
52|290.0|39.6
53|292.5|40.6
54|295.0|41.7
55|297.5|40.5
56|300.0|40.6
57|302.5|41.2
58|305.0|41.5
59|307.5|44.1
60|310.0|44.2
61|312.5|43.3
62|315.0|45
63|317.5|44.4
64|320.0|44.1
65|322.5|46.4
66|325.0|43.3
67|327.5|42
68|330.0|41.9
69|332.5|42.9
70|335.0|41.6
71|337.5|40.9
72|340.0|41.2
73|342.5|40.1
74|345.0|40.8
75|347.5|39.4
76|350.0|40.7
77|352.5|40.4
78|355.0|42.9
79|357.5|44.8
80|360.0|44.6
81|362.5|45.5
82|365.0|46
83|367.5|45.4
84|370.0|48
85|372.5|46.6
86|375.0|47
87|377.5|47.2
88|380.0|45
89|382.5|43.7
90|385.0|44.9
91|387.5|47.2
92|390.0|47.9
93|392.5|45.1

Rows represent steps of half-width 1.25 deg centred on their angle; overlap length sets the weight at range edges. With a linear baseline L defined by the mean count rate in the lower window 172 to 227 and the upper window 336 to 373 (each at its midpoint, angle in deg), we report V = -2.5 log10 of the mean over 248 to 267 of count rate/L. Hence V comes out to 0.08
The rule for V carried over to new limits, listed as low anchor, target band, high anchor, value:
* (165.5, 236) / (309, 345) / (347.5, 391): 0.05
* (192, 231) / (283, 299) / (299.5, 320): 0.07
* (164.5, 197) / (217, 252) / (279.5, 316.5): 0.04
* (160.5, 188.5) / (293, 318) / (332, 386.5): 0.04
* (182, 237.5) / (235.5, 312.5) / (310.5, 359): 0.05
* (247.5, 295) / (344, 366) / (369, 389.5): 0.06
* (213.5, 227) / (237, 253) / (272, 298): 0.09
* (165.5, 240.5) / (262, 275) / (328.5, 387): 0.07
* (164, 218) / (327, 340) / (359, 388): 0.09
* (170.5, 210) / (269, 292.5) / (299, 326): 0.07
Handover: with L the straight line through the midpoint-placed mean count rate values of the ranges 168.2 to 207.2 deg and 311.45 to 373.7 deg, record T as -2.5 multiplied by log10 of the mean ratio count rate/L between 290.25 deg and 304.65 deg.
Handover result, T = 0.07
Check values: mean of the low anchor 44.4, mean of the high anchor 43.3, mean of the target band 40.9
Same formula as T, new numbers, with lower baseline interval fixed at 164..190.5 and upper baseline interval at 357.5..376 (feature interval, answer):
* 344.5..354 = 0.142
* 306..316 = 0.044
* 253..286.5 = 0.124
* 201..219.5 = 0.072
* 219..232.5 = 0.019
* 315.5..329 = 0.045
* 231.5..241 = 0.118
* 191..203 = 0.065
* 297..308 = 0.109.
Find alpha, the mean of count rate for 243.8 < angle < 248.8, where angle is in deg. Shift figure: 40.3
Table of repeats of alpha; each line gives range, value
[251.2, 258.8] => 40.5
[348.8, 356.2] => 41.3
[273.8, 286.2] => 41.3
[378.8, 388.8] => 45.2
